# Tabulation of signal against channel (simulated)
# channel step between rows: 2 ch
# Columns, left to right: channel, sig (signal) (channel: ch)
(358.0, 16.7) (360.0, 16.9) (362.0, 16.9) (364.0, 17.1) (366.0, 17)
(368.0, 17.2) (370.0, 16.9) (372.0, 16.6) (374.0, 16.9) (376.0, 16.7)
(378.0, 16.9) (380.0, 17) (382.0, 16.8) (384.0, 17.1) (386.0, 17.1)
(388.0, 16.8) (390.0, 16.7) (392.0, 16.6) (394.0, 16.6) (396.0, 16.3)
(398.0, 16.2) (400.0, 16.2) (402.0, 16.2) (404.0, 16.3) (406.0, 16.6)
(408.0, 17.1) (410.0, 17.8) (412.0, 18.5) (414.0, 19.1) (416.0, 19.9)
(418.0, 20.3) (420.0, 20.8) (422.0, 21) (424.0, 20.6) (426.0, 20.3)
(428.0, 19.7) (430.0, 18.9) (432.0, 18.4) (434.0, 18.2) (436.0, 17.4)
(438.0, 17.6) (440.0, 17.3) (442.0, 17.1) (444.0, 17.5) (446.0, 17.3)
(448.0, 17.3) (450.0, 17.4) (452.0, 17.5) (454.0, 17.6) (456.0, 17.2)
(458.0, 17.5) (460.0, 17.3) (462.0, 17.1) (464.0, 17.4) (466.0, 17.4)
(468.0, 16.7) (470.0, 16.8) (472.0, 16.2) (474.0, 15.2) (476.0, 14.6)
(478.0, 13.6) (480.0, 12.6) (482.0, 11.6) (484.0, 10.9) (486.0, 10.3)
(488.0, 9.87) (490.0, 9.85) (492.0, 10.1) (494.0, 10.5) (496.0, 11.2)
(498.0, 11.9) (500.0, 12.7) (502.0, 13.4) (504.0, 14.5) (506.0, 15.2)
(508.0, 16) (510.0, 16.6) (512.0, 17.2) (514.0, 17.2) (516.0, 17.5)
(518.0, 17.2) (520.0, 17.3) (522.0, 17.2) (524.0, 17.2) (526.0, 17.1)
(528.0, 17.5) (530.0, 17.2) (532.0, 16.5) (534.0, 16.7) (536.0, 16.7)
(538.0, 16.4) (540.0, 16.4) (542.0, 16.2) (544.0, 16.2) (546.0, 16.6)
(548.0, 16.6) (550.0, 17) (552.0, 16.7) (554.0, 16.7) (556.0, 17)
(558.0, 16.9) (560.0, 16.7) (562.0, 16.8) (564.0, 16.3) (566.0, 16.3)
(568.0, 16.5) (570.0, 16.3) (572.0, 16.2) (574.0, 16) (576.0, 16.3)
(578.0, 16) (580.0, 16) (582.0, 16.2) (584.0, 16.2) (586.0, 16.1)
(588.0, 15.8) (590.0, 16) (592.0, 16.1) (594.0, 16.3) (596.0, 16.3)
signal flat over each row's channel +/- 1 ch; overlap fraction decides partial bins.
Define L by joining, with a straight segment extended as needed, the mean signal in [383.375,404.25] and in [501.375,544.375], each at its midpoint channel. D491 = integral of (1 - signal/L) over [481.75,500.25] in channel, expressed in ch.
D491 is 6.4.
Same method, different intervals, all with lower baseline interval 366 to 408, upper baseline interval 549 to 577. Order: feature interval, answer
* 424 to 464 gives -2.95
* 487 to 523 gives 5.22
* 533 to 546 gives 0.10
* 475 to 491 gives 4.77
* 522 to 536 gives -0.37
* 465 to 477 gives 0.35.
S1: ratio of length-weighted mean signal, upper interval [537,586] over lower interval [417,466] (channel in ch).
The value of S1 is 0.90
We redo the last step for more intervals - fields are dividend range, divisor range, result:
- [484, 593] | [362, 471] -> 0.89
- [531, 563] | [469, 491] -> 1.29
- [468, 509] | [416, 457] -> 0.70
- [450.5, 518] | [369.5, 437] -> 0.82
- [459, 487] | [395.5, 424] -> 0.82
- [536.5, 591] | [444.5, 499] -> 1.12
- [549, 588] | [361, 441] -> 0.93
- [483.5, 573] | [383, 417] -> 0.90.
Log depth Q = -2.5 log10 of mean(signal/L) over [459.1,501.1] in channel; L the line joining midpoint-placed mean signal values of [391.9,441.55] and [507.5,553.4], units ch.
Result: 0.28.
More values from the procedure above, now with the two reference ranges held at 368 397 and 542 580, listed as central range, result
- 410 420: -0.16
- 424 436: -0.14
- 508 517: -0.03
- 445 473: -0.03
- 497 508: 0.20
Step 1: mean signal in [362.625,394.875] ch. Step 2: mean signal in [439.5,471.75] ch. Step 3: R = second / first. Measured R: 1.0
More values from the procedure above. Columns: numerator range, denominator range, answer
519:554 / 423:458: 0.93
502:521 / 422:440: 0.86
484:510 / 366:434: 0.69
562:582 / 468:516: 1.20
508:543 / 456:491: 1.17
